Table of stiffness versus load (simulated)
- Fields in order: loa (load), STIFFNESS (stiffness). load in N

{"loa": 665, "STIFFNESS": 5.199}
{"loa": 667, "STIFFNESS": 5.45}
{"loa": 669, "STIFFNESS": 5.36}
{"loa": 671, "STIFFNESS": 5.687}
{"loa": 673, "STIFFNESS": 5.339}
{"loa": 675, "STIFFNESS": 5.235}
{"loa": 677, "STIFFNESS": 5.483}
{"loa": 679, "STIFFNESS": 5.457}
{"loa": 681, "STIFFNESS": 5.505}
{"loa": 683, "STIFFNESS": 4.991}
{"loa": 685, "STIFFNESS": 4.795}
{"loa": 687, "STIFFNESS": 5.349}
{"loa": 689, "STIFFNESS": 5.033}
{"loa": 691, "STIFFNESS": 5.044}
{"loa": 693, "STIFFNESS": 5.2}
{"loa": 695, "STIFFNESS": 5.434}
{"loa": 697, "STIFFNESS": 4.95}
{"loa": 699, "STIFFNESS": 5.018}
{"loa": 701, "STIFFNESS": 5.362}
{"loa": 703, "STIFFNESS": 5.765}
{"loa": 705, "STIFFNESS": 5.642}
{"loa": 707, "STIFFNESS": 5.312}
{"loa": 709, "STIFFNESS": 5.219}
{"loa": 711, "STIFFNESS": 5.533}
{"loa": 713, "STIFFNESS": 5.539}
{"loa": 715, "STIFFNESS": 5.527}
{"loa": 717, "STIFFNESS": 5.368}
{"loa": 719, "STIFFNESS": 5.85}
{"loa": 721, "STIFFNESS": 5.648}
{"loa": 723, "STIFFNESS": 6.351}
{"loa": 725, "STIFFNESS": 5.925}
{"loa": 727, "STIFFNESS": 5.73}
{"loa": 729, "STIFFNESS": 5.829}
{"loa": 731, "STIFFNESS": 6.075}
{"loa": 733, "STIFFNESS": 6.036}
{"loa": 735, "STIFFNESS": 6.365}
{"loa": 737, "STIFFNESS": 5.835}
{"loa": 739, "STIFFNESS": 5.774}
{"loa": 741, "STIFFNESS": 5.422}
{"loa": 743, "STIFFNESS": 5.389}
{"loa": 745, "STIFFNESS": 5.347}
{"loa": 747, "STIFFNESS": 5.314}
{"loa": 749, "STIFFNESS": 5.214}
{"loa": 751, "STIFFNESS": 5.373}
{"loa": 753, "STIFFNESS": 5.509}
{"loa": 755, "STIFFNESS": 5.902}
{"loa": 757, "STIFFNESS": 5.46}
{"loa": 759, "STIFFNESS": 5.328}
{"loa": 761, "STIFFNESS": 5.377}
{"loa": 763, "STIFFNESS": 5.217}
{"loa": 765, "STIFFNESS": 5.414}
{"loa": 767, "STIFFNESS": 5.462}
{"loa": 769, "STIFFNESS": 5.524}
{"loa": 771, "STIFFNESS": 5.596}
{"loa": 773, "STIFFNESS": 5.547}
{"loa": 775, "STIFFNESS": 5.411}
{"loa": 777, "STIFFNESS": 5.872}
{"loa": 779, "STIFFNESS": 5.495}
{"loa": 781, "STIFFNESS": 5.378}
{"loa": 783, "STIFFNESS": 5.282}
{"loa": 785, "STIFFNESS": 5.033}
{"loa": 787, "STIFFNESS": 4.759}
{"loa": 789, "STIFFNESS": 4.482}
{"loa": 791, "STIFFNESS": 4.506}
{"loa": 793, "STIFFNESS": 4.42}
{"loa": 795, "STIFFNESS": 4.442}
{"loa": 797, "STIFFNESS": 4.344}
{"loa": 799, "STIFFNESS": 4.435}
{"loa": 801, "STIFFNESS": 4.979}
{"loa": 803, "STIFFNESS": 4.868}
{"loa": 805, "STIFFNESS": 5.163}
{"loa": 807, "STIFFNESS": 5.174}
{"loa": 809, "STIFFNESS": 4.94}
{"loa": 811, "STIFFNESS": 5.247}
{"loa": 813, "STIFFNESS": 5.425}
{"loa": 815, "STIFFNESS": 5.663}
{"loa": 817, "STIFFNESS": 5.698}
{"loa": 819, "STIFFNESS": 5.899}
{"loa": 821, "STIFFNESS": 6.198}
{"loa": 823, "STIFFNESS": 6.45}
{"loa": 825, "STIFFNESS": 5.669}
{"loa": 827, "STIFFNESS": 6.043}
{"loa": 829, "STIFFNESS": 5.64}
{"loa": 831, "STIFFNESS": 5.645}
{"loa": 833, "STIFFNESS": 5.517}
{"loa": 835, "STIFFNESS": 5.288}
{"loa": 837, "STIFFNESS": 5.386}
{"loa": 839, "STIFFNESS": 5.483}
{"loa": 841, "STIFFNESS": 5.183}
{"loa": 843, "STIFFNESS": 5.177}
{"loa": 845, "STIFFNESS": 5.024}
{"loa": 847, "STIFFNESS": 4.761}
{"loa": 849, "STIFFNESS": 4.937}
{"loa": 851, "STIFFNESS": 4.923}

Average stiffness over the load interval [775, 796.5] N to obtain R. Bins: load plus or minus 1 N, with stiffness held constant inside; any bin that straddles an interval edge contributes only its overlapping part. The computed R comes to 4.97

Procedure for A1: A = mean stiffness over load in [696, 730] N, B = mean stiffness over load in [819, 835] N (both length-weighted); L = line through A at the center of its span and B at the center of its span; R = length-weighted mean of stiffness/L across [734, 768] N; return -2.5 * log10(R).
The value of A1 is 0.03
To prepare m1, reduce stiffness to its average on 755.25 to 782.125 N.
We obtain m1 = 5.48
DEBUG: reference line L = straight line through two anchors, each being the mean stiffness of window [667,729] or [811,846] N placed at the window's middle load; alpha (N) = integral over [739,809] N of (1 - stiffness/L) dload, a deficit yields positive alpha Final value 4.2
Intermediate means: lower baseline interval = 5.43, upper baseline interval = 5.6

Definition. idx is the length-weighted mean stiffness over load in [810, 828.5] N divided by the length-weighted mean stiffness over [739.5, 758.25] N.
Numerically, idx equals 1.1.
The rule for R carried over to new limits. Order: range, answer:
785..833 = 5.22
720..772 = 5.63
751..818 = 5.2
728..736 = 6.08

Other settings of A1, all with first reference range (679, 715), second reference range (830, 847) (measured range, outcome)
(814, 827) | -0.12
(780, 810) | 0.10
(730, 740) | -0.14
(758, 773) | -0.03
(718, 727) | -0.12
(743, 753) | -0.01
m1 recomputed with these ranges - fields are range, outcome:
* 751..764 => 5.46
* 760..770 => 5.4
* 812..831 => 5.84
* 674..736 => 5.5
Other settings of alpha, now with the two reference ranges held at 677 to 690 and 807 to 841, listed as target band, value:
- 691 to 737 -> -2.7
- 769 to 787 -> 0.2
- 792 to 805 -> 2.1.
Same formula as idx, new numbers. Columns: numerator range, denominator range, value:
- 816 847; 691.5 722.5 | 1.03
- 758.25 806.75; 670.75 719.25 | 0.96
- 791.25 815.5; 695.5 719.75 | 0.90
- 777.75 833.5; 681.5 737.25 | 0.95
